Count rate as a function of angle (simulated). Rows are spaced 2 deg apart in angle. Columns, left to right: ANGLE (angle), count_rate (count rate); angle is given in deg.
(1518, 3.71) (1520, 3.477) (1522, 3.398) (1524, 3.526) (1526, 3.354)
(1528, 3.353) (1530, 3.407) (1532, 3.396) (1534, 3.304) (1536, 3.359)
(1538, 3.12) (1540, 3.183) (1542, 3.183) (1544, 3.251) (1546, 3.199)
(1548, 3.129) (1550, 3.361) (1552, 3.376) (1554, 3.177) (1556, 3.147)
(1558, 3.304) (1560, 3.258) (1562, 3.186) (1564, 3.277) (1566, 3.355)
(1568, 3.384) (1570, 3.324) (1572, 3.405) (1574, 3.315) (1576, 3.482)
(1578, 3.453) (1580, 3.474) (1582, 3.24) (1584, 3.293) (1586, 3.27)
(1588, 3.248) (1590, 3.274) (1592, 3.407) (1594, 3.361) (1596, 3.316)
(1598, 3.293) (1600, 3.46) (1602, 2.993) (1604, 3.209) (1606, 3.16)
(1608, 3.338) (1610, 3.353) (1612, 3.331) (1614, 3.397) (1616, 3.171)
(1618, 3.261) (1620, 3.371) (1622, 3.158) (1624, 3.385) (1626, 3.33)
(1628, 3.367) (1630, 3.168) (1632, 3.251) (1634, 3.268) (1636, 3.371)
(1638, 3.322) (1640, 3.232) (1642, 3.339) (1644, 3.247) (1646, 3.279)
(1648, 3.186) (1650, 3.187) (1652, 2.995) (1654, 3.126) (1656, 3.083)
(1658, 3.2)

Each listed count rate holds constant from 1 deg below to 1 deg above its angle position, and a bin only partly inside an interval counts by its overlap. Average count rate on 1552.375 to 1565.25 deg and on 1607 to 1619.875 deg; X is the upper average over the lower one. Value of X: 1.02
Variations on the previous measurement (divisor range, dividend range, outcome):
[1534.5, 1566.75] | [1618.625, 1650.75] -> 1.01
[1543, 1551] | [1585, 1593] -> 1.02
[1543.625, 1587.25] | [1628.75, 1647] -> 0.99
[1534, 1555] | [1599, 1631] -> 1.01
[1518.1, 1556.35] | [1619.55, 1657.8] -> 0.98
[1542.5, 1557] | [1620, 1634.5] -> 1.02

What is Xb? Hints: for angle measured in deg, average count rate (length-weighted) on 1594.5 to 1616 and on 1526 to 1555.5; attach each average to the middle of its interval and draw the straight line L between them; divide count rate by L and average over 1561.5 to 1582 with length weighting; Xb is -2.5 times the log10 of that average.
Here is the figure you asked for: -0.03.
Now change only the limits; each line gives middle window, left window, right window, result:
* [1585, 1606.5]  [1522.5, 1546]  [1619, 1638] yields 0.01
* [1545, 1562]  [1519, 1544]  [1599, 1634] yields 0.03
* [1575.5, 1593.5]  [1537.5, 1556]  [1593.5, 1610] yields -0.03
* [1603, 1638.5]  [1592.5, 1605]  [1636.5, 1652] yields -0.01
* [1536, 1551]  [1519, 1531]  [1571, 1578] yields 0.07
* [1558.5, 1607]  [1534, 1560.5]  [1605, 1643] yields -0.02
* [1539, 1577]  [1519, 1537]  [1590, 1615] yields 0.03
